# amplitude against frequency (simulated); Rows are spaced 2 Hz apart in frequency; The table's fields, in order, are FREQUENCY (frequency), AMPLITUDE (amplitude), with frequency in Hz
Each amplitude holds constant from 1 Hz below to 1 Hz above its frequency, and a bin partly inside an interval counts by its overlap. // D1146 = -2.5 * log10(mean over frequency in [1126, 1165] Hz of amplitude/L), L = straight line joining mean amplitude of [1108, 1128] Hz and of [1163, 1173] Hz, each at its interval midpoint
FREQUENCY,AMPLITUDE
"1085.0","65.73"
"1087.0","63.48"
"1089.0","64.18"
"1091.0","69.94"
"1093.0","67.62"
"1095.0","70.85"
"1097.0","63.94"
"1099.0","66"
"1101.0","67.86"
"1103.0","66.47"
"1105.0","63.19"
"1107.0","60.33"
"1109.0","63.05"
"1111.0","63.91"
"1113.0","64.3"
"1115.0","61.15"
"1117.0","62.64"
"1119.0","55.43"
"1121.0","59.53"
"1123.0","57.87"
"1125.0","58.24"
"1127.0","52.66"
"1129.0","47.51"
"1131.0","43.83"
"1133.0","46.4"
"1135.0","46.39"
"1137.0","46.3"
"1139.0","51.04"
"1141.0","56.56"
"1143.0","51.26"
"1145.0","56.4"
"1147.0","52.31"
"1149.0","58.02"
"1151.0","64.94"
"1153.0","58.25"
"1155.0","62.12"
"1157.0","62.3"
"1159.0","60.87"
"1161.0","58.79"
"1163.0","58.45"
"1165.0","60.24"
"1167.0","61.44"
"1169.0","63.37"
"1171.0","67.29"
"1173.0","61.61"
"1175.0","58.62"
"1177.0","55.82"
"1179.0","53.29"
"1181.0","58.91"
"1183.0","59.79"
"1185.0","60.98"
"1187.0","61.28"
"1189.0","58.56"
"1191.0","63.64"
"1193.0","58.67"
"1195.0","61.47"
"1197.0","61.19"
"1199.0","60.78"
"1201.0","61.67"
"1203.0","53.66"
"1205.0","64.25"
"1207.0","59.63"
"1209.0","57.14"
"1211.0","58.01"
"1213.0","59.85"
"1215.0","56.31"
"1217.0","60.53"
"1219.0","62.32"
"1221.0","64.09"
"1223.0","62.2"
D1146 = 0.127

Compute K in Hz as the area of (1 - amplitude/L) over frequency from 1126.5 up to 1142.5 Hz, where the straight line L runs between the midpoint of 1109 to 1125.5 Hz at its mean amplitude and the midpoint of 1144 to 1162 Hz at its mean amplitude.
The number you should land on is 3.0 Hz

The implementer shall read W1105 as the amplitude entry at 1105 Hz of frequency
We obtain 63.19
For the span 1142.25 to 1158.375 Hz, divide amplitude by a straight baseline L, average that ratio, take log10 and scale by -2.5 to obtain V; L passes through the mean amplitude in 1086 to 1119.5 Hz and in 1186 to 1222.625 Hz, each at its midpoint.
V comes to 0.07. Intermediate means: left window 64.5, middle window 58.4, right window 60.2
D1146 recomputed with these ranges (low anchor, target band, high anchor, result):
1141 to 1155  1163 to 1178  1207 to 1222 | -0.054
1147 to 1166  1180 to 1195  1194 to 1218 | -0.011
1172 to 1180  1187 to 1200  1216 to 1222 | -0.025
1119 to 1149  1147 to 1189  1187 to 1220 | -0.078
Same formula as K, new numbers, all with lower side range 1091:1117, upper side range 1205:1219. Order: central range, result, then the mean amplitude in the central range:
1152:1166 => 0.4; 60.1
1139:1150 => 1.4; 54.6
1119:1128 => 1.0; 56.9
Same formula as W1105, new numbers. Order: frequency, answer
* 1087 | 63.48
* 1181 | 58.91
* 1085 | 65.73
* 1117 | 62.64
